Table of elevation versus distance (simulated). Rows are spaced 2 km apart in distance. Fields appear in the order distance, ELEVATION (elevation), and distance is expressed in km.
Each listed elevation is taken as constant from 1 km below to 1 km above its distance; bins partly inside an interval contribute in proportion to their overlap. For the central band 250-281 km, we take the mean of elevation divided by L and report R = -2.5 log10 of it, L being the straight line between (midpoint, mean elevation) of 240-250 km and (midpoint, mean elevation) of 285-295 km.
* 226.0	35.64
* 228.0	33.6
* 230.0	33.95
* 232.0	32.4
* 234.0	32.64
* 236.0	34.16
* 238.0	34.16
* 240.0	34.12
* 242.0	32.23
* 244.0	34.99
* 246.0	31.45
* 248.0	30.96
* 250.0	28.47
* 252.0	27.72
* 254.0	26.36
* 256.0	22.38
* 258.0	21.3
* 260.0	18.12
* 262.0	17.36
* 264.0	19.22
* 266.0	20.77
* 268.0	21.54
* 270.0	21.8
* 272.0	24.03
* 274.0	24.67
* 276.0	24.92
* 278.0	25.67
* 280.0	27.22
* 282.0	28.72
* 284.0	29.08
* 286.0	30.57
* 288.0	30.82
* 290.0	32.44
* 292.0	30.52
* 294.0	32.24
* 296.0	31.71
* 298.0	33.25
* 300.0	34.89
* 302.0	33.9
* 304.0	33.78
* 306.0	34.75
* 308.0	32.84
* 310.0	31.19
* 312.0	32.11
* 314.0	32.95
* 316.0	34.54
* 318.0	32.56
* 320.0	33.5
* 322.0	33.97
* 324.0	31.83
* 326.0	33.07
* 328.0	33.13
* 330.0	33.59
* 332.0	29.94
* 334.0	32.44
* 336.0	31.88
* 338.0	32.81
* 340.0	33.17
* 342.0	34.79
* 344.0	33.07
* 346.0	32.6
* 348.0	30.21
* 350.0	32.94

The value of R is 0.35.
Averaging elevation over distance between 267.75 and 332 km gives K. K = 30.8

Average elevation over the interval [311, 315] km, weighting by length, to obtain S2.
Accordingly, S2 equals 32.5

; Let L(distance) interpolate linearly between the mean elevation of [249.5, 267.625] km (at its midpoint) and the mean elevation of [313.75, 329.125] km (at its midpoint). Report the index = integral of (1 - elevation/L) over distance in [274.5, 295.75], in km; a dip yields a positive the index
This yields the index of -1.8 km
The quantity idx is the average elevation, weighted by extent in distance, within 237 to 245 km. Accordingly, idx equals 33.9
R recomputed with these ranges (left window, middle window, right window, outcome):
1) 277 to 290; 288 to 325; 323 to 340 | -0.078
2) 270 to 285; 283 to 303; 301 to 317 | -0.083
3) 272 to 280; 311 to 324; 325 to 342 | -0.088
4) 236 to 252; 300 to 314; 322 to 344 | -0.021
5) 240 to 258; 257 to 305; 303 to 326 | 0.157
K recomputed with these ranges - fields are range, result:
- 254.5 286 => 23.4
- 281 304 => 31.7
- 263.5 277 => 22.5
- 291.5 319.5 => 33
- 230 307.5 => 28.7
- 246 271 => 23.3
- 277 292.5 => 29.3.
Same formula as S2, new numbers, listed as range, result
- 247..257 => 27.2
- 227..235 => 33.1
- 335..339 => 32.3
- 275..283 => 26.6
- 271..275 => 24.4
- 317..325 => 33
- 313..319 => 33.4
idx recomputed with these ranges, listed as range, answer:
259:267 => 18.9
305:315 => 32.8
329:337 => 32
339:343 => 34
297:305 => 34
